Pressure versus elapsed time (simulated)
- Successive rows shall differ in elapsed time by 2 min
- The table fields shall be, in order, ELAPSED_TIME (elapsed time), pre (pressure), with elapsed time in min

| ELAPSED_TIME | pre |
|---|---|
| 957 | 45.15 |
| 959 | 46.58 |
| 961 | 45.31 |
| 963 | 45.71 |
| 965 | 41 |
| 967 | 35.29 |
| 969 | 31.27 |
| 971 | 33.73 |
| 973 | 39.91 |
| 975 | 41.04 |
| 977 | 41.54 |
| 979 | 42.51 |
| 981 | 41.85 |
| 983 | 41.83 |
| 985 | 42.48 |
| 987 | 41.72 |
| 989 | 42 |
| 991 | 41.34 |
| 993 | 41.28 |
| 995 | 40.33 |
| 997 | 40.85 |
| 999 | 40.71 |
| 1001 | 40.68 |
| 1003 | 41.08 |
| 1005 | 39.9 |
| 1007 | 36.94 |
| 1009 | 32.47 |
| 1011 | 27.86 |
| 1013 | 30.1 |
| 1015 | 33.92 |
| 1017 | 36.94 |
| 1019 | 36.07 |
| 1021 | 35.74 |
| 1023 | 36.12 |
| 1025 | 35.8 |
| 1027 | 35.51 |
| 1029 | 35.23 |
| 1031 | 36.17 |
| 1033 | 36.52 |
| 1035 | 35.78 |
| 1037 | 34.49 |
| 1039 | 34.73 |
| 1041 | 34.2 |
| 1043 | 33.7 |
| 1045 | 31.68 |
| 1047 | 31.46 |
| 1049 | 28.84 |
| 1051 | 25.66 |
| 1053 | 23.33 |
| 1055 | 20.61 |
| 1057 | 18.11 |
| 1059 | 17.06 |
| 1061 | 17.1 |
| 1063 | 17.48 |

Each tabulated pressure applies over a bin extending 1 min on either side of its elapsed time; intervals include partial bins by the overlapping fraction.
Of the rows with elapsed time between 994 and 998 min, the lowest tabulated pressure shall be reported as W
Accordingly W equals 40.33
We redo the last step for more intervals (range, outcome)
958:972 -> 31.27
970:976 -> 33.73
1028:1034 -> 35.23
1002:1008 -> 36.94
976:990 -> 41.54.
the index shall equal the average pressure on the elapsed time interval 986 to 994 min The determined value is 41.6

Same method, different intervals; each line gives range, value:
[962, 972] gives 37.4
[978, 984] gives 42.1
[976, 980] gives 42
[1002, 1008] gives 39.3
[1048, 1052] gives 27.2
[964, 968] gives 38.1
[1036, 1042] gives 34.5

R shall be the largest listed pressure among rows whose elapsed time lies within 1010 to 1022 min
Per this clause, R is 36.94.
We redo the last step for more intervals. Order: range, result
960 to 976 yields 45.71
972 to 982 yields 42.51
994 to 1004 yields 41.08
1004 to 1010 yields 39.9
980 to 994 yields 42.48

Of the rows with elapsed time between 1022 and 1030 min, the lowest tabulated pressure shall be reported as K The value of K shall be 35.23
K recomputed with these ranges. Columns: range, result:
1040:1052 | 25.66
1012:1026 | 30.1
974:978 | 41.04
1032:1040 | 34.49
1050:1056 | 20.61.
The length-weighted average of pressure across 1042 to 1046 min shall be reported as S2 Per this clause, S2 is 32.7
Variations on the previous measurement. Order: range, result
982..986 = 42.2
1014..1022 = 35.7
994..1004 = 40.7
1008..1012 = 30.2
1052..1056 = 22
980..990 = 42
